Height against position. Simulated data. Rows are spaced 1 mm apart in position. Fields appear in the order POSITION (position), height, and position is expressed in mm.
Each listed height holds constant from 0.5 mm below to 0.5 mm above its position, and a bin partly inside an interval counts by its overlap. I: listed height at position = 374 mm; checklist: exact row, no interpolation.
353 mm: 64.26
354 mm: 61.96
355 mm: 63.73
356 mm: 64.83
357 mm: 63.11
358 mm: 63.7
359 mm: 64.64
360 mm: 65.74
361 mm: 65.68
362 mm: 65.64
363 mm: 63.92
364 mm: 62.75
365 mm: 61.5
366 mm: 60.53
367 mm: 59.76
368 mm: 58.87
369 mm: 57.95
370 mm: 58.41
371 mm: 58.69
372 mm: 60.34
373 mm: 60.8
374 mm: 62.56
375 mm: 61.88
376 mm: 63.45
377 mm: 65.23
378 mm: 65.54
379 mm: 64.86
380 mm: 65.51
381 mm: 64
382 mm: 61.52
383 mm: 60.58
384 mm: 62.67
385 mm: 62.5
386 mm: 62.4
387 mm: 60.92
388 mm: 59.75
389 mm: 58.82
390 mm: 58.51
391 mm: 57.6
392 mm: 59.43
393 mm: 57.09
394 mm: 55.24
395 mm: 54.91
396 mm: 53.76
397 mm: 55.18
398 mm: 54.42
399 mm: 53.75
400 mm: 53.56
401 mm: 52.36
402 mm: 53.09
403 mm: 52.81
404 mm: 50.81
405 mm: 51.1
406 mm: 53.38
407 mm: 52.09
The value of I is 62.56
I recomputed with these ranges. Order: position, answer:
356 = 64.83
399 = 53.75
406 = 53.38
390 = 58.51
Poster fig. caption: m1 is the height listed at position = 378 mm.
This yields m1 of 65.54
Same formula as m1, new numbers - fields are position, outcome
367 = 59.76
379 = 64.86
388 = 59.75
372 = 60.34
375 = 61.88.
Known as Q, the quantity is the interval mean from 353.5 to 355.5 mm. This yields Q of 62.8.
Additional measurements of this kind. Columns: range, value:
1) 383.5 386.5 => 62.5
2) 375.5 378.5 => 64.7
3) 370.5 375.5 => 60.9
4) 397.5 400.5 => 53.9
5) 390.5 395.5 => 56.9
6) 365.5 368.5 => 59.7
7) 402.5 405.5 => 51.6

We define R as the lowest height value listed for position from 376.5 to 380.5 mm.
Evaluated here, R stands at 64.86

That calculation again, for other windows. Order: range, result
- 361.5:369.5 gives 57.95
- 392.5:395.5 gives 54.91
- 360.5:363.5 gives 63.92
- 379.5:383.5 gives 60.58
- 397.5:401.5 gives 52.36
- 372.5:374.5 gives 60.8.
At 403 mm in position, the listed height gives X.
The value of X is 52.81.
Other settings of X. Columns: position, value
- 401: 52.36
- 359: 64.64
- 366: 60.53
